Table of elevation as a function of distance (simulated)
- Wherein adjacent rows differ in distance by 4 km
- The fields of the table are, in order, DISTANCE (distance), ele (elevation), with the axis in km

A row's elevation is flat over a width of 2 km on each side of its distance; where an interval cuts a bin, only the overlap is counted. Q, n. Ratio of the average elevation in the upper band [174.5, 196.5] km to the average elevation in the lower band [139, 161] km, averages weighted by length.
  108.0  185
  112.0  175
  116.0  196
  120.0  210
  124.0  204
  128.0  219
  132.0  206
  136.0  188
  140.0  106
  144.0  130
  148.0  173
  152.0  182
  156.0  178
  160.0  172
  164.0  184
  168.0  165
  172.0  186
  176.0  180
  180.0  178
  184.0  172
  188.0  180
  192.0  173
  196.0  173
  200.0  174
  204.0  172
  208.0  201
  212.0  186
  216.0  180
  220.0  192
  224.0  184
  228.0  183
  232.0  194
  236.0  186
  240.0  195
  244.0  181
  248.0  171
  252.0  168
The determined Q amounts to 1.1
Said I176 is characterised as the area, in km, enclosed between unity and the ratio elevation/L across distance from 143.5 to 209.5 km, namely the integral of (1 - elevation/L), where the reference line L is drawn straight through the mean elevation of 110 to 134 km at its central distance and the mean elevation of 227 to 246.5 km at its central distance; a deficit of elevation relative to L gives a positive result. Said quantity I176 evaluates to 6.50 km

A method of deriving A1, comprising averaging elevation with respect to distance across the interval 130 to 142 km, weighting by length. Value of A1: 167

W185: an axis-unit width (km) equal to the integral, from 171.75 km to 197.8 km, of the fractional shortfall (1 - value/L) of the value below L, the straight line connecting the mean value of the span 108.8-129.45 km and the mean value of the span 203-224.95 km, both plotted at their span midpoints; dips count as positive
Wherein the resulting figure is 1.9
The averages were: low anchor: 199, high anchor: 187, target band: 177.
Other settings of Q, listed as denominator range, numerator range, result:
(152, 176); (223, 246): 1.05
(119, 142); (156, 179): 0.94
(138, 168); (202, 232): 1.16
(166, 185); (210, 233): 1.06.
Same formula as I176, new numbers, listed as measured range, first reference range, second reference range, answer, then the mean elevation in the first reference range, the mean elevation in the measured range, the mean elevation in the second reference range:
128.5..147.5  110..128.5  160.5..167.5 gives 2.69 km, 199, 164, 177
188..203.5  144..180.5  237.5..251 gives 0.31 km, 175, 174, 181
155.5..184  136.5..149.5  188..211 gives -3.30 km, 141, 177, 179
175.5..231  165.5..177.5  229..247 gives 0.42 km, 177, 181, 188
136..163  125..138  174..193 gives 4.74 km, 204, 160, 177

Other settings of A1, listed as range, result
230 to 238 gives 190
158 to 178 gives 177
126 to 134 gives 212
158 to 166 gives 178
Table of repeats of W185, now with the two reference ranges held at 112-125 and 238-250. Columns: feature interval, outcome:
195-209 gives 0.7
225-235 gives -0.2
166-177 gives 0.9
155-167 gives 1.0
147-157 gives 0.8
